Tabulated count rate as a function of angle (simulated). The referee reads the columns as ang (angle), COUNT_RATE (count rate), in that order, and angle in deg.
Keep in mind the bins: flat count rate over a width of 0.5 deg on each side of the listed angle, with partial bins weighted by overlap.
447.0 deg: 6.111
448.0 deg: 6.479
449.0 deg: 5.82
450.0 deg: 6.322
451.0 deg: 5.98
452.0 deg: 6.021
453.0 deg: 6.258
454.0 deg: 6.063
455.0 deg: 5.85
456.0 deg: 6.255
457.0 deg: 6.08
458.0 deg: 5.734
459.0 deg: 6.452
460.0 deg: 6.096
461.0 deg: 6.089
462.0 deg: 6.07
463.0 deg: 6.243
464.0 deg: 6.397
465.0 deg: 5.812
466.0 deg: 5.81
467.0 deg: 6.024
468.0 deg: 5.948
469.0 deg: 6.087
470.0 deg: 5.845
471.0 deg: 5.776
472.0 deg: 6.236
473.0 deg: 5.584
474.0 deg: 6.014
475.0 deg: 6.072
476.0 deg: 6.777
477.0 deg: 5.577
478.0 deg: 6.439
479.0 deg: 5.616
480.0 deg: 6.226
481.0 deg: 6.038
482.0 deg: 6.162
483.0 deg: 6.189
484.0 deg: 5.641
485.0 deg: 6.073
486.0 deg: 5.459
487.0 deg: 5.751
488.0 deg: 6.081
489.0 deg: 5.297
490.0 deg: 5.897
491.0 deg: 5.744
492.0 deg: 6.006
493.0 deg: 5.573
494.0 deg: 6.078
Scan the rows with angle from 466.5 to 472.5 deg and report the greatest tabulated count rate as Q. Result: 6.236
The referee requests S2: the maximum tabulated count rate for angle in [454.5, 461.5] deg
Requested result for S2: 6.452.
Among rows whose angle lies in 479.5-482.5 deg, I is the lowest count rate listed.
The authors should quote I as 6.038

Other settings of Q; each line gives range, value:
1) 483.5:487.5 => 6.073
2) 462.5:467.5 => 6.397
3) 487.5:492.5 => 6.081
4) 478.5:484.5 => 6.226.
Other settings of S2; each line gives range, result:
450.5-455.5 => 6.258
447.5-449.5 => 6.479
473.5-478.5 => 6.777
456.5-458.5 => 6.08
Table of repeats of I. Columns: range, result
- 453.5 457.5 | 5.85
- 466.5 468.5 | 5.948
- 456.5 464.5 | 5.734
